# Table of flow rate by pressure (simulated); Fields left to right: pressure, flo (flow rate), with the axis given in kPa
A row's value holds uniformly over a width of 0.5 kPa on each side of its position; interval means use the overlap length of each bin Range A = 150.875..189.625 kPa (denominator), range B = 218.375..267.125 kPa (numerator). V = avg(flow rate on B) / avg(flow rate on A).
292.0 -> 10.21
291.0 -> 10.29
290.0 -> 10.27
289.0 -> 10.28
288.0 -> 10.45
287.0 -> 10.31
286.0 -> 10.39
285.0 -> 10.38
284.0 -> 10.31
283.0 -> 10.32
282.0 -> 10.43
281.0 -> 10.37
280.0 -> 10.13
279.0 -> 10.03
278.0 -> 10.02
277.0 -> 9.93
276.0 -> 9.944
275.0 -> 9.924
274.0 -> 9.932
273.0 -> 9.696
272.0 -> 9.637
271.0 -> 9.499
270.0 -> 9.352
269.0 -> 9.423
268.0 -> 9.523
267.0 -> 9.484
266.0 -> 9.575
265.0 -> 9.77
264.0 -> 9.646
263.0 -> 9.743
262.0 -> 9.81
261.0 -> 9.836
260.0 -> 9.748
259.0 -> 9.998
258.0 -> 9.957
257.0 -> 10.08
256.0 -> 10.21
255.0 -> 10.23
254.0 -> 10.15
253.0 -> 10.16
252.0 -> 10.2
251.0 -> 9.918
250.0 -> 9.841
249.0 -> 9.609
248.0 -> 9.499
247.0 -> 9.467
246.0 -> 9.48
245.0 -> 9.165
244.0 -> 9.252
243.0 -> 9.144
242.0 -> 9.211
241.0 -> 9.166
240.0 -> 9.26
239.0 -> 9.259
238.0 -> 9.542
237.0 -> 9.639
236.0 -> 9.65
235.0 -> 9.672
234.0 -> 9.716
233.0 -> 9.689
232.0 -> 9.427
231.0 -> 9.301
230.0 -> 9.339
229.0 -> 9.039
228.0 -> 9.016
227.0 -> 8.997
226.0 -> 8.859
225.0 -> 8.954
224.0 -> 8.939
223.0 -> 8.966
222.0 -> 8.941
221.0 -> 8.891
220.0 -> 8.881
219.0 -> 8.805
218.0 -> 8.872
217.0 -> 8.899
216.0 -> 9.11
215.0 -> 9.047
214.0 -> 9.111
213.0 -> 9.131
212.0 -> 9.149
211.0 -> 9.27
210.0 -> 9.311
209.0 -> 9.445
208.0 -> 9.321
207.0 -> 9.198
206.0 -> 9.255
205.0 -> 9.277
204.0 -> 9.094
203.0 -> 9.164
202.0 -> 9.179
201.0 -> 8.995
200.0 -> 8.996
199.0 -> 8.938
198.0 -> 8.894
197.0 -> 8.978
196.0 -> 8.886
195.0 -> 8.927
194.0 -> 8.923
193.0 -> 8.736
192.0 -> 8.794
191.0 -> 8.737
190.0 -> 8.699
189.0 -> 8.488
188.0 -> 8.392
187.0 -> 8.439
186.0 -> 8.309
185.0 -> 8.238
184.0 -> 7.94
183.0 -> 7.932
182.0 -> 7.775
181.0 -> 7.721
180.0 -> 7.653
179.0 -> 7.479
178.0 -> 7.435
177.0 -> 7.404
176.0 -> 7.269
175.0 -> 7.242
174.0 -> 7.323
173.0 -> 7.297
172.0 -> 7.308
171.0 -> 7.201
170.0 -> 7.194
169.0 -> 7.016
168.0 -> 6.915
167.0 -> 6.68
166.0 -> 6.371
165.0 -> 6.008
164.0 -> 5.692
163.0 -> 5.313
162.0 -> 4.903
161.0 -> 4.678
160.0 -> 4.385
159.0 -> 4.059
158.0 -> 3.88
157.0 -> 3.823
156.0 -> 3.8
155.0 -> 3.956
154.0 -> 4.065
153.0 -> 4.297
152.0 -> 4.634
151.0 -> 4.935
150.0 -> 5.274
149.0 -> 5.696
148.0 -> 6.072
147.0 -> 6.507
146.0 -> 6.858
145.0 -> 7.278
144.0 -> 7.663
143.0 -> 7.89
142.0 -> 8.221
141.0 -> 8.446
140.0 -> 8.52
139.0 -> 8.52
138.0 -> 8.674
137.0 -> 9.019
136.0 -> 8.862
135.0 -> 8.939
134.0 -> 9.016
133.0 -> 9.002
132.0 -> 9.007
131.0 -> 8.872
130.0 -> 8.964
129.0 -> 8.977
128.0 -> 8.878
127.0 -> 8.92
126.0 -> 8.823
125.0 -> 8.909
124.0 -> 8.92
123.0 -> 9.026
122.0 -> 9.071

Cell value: 1.48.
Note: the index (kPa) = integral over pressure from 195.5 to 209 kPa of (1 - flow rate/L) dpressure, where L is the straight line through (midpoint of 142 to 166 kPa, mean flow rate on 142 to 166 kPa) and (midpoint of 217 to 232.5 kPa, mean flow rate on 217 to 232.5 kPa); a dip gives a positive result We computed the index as -2.15 kPa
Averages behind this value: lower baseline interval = 5.37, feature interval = 9.1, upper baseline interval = 9.01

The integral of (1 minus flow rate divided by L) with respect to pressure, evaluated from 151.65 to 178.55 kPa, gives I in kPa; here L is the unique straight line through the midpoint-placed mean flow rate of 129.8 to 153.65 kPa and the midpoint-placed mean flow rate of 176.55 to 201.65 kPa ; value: 7.4 kPa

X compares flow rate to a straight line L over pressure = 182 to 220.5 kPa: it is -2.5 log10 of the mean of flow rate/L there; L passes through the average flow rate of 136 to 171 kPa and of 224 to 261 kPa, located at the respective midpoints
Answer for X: -0.12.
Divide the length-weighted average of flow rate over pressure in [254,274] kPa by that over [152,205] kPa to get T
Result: 1.4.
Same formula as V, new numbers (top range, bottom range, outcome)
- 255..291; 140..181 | 1.61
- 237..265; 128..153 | 1.26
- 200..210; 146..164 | 1.91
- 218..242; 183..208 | 1.05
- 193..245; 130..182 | 1.36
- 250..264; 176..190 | 1.26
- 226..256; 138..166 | 1.64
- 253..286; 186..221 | 1.11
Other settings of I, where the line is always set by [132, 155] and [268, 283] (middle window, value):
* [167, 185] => 1.0 kPa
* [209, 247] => -1.3 kPa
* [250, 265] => -0.7 kPa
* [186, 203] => -1.2 kPa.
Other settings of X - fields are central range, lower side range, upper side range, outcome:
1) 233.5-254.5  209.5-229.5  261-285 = -0.02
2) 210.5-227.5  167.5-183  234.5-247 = -0.04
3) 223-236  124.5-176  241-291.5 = -0.04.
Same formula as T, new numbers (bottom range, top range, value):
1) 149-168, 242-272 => 1.98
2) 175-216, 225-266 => 1.11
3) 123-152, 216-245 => 1.15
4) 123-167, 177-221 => 1.27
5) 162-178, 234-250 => 1.39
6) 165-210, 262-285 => 1.20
